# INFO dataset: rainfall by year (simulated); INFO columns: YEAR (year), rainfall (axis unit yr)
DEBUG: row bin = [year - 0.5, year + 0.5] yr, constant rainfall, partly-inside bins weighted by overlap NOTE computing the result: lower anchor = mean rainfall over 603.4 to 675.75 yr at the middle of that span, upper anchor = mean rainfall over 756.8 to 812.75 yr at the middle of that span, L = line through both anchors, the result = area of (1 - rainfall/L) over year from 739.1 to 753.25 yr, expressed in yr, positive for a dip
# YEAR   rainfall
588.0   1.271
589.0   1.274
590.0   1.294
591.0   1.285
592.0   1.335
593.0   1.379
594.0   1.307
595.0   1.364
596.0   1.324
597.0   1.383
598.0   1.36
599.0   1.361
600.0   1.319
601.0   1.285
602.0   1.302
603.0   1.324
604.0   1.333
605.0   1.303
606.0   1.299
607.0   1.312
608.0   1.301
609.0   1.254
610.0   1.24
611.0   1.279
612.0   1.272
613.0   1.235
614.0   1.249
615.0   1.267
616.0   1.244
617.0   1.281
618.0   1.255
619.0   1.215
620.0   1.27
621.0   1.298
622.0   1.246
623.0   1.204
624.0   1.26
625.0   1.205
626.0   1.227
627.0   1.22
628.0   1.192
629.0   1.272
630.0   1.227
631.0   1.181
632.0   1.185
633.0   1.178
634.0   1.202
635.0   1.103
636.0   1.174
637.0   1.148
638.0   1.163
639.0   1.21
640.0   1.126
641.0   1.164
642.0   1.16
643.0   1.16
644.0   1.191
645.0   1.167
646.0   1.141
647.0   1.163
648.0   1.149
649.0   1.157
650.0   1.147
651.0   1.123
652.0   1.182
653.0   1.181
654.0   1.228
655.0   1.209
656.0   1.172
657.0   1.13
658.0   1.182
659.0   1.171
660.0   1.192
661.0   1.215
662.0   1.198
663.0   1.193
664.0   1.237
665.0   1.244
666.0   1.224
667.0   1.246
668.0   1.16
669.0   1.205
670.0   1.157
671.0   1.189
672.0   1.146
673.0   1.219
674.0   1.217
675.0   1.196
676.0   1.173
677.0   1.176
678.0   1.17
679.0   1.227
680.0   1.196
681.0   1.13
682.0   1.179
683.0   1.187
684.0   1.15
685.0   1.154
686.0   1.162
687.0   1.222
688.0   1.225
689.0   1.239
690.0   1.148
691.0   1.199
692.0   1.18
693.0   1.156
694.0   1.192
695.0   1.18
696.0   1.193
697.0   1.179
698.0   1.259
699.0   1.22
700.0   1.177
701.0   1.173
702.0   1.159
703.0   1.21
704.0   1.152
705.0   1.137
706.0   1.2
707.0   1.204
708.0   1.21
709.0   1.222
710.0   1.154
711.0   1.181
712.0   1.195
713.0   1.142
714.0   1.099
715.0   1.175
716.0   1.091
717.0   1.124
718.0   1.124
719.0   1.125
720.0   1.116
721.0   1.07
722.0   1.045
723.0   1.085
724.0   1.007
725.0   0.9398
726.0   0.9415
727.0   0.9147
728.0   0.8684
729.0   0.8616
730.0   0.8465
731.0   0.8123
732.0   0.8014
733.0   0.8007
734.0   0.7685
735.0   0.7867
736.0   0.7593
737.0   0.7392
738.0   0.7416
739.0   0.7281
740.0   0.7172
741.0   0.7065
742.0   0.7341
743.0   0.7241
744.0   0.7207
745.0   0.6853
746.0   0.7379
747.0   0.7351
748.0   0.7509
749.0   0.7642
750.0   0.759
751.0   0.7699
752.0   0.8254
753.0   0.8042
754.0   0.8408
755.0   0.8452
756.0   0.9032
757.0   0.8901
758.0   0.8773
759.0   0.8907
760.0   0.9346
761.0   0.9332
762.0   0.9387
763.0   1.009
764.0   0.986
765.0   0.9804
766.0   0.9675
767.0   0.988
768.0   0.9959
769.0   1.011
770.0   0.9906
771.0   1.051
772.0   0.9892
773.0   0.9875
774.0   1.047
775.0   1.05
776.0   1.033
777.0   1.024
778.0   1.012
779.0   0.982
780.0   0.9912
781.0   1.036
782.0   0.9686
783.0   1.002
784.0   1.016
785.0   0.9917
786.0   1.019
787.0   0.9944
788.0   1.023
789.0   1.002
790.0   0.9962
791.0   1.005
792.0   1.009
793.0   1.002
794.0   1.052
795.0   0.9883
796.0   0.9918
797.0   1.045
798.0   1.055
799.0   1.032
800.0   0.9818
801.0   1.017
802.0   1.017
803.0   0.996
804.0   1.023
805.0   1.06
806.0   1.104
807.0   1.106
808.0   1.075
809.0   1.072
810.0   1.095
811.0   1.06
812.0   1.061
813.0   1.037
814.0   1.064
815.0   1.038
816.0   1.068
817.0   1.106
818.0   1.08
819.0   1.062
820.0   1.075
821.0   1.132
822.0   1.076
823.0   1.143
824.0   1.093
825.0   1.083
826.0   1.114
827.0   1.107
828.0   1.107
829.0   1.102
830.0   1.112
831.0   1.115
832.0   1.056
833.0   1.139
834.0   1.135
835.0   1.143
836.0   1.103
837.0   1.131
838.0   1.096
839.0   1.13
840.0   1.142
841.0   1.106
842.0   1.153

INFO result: 4.2 yr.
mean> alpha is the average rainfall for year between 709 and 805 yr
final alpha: 0.948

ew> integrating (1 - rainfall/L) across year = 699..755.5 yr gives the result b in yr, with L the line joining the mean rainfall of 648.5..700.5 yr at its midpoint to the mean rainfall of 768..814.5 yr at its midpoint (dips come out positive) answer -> 8.5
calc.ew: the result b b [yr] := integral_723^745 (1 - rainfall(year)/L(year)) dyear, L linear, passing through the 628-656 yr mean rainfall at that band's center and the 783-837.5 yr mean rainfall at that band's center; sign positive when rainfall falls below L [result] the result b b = 6.0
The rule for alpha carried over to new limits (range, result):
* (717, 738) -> 0.921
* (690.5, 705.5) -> 1.18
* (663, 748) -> 1.07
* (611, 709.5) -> 1.19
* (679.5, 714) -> 1.18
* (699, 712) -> 1.18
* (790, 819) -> 1.04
